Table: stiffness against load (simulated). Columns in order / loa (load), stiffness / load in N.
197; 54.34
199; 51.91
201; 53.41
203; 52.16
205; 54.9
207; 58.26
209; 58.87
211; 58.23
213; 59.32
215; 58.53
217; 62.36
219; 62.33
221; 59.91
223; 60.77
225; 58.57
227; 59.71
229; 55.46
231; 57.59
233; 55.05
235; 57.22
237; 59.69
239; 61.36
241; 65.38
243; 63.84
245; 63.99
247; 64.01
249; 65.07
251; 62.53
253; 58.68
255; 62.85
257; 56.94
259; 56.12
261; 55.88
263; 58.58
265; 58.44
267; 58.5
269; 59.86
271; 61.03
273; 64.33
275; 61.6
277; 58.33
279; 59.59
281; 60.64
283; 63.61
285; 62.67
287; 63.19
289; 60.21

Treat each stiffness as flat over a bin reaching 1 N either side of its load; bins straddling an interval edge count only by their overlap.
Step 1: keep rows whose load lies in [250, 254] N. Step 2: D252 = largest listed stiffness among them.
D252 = 62.53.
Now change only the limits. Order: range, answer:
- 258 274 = 64.33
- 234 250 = 65.38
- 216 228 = 62.36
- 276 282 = 60.64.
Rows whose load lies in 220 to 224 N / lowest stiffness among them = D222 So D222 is 59.91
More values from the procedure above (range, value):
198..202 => 51.91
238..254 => 58.68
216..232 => 55.46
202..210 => 52.16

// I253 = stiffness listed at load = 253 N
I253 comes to 58.68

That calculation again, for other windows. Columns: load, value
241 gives 65.38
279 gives 59.59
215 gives 58.53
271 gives 61.03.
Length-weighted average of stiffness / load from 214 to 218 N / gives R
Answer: 60.4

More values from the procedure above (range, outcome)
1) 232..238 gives 57.3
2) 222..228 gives 59.7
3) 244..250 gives 64.4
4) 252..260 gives 58.6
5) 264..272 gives 59.5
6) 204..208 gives 56.6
